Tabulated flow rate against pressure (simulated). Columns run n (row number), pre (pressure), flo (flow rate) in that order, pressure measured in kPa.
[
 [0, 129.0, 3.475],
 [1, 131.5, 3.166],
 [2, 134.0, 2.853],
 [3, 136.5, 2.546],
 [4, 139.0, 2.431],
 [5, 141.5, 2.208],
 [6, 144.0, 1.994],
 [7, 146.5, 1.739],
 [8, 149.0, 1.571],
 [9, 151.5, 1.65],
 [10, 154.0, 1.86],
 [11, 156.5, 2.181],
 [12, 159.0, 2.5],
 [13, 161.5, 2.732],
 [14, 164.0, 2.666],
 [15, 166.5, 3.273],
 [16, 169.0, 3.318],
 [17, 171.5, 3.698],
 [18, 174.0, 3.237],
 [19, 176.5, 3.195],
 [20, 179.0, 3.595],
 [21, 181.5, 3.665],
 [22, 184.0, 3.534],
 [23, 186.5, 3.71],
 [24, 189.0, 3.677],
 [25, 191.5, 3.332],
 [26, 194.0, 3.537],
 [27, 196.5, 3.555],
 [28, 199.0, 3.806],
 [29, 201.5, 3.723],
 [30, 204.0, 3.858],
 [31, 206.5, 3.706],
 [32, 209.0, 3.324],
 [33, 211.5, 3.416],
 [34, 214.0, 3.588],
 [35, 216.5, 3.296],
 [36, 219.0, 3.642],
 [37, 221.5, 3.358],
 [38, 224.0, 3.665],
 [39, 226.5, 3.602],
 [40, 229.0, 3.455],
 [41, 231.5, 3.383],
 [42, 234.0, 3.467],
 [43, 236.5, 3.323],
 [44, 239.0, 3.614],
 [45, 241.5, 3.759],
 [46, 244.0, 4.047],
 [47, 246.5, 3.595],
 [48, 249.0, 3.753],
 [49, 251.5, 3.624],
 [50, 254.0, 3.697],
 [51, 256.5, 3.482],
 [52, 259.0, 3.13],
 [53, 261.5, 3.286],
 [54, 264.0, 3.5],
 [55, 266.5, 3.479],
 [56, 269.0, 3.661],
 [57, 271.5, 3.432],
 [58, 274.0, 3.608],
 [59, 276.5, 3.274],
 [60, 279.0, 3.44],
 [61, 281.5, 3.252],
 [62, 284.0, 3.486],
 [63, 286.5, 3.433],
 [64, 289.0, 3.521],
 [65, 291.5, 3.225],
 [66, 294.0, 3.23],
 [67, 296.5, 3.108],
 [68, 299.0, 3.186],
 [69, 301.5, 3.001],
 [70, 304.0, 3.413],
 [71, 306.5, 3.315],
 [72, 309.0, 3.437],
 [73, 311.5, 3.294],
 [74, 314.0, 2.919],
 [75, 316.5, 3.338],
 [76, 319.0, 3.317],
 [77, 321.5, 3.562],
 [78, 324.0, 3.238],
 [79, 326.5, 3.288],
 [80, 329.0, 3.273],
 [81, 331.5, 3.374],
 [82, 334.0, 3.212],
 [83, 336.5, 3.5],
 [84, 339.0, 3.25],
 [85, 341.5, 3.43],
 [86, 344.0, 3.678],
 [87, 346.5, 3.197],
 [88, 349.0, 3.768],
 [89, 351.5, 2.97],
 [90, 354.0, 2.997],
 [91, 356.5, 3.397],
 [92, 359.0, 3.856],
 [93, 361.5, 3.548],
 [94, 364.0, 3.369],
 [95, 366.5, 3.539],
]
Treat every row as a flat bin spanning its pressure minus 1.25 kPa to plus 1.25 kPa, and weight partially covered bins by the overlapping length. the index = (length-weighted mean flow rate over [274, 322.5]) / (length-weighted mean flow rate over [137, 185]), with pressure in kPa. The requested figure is 1.23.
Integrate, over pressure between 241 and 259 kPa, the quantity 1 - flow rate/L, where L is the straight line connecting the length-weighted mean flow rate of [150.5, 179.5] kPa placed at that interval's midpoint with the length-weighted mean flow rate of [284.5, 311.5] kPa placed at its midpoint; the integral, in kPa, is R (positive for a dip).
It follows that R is -3.15 kPa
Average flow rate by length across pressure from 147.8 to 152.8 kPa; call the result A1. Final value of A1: 1.61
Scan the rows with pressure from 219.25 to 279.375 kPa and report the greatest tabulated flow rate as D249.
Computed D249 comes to 4.047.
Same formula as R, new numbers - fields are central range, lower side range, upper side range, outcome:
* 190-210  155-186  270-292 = -2.5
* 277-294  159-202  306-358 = -0.2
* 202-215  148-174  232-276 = -2.2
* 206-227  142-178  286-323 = -4.9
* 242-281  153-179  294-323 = -4.8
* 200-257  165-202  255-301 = -2.3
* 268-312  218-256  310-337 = 0.8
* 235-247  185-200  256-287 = -0.6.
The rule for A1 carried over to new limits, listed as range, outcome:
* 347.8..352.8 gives 3.36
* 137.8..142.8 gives 2.32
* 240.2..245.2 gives 3.9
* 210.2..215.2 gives 3.5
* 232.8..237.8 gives 3.4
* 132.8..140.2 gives 2.61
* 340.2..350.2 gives 3.52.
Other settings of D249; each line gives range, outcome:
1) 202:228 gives 3.858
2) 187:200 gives 3.806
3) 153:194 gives 3.71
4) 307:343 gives 3.562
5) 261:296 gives 3.661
